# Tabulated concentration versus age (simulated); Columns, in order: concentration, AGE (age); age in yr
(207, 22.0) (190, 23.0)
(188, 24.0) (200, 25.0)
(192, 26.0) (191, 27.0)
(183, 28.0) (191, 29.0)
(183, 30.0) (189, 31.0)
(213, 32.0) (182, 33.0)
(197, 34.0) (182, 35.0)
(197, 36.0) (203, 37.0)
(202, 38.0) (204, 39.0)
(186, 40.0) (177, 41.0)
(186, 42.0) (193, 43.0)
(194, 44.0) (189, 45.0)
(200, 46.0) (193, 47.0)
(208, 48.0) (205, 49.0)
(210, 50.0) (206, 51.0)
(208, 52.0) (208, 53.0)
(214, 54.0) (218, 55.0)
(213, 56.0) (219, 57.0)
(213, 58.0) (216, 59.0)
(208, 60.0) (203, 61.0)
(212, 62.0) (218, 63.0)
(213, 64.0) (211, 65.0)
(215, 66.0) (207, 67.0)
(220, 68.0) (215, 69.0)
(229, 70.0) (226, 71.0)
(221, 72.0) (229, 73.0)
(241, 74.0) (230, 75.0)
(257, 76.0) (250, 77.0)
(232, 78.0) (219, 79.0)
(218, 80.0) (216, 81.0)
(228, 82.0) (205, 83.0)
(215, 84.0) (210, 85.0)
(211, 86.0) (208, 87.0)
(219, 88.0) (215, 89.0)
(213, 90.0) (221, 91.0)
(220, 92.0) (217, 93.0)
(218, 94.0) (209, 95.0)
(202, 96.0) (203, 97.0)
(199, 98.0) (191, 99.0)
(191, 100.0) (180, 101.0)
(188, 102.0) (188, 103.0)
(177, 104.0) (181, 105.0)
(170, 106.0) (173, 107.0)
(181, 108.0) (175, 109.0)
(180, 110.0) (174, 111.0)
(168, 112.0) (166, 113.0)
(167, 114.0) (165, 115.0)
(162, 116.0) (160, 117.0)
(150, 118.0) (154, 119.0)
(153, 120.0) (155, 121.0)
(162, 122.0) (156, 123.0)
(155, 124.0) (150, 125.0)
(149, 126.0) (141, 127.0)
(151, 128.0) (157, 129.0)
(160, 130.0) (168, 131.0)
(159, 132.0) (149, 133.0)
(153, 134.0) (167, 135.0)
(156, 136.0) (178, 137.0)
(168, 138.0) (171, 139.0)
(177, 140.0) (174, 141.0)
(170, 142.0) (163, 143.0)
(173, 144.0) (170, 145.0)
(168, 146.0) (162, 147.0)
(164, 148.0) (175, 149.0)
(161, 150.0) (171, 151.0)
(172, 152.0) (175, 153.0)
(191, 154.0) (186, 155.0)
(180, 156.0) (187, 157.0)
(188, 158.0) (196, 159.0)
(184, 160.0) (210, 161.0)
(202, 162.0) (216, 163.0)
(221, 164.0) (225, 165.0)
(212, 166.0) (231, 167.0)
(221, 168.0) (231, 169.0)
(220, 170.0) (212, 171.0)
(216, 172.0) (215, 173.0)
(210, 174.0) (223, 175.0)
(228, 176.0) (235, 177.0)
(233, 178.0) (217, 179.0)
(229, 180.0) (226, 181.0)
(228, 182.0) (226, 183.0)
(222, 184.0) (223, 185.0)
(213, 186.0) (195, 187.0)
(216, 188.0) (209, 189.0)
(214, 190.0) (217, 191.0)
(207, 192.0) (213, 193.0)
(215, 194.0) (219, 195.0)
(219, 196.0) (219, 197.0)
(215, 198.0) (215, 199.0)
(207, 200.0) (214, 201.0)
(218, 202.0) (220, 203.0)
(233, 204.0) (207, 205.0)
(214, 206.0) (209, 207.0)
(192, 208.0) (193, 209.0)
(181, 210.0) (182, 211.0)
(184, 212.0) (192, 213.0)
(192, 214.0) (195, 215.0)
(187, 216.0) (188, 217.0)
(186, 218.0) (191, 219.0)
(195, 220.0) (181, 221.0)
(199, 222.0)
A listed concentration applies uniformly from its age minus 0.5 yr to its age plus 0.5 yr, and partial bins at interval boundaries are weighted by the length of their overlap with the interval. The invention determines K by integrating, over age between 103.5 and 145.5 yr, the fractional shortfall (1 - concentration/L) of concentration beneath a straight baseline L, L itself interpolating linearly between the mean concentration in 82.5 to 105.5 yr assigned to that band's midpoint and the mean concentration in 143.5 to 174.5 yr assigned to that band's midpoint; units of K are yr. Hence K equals 7.5 yr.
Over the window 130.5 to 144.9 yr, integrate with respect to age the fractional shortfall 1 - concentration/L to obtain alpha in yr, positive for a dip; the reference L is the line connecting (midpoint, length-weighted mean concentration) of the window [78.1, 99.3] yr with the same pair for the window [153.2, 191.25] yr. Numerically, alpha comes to 3.2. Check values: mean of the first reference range 213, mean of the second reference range 213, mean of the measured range 166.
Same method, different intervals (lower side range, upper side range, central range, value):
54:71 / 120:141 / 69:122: -2.8 yr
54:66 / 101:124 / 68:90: -2.9 yr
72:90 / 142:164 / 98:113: 2.1 yr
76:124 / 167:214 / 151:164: 1.0 yr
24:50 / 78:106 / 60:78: -2.0 yr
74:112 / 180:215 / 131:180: 4.0 yr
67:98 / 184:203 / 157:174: 0.3 yr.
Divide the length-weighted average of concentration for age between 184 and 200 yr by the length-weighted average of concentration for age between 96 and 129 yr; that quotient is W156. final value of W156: 1.3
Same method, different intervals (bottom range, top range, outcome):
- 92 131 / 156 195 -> 1.24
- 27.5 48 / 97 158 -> 0.88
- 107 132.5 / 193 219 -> 1.27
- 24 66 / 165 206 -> 1.09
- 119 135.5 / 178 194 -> 1.40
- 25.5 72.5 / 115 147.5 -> 0.79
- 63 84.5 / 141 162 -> 0.80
